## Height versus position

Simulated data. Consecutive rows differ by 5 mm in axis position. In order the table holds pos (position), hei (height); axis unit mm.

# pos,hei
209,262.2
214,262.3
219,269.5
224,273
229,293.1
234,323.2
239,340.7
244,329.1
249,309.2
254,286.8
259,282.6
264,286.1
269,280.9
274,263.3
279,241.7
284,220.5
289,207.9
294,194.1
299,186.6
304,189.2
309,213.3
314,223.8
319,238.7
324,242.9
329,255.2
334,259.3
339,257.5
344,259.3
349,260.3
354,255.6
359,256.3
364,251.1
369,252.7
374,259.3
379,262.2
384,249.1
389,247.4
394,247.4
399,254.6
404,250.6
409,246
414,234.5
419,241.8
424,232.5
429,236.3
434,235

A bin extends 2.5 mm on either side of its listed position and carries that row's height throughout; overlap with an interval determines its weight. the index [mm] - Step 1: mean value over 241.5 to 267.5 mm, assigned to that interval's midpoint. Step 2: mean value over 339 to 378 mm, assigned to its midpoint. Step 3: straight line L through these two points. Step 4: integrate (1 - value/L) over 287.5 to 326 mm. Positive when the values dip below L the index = 9.05 mm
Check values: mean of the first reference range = 298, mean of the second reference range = 257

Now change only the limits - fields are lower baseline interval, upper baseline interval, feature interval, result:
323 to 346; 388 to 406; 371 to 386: -0.3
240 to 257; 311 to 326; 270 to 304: 6.3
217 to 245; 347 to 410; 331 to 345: 0.5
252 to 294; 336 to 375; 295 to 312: 3.9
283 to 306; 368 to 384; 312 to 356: -4.6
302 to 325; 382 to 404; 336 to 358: -2.4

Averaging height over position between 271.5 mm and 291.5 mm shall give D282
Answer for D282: 233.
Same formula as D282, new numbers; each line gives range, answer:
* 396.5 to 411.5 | 250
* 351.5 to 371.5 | 254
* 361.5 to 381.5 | 256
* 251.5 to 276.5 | 280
